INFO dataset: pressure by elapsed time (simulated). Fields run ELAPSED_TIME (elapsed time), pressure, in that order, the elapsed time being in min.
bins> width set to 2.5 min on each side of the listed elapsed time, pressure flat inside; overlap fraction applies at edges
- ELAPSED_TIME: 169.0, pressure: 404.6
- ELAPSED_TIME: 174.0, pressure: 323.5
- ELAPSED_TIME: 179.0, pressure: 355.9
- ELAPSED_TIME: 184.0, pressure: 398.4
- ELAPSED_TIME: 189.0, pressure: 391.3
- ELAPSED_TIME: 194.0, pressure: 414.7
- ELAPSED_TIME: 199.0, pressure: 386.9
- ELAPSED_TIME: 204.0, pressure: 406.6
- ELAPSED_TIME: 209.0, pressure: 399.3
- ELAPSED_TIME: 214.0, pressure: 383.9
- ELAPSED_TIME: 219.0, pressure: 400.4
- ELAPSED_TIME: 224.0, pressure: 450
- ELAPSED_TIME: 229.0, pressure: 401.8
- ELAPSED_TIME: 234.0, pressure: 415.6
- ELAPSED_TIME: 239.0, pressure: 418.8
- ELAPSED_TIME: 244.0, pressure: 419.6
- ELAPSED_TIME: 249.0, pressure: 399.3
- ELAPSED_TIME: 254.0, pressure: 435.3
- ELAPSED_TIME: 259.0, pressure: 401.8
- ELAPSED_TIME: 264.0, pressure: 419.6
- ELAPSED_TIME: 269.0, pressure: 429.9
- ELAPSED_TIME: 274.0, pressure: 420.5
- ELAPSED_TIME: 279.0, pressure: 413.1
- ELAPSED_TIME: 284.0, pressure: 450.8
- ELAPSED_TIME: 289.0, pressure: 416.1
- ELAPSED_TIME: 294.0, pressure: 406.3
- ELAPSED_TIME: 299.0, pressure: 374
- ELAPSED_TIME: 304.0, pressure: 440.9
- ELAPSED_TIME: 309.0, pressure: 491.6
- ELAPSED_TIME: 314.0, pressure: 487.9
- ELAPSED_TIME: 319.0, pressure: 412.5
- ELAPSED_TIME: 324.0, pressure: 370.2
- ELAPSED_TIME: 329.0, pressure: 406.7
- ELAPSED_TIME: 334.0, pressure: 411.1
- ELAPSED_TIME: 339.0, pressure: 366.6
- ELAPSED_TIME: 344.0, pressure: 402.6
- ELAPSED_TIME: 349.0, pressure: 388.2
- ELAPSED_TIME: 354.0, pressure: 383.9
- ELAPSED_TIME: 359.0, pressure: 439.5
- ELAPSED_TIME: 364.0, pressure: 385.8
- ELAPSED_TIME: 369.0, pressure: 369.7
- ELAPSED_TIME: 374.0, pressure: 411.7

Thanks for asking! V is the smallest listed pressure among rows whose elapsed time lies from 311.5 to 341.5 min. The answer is 366.6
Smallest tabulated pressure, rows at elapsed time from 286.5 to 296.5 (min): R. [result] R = 406.3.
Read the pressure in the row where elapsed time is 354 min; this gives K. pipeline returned 383.9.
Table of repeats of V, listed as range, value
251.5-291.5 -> 401.8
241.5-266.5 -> 399.3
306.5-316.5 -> 487.9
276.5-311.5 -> 374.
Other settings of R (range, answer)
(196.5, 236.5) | 383.9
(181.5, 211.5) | 386.9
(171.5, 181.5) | 323.5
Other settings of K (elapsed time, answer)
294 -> 406.3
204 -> 406.6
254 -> 435.3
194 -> 414.7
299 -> 374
